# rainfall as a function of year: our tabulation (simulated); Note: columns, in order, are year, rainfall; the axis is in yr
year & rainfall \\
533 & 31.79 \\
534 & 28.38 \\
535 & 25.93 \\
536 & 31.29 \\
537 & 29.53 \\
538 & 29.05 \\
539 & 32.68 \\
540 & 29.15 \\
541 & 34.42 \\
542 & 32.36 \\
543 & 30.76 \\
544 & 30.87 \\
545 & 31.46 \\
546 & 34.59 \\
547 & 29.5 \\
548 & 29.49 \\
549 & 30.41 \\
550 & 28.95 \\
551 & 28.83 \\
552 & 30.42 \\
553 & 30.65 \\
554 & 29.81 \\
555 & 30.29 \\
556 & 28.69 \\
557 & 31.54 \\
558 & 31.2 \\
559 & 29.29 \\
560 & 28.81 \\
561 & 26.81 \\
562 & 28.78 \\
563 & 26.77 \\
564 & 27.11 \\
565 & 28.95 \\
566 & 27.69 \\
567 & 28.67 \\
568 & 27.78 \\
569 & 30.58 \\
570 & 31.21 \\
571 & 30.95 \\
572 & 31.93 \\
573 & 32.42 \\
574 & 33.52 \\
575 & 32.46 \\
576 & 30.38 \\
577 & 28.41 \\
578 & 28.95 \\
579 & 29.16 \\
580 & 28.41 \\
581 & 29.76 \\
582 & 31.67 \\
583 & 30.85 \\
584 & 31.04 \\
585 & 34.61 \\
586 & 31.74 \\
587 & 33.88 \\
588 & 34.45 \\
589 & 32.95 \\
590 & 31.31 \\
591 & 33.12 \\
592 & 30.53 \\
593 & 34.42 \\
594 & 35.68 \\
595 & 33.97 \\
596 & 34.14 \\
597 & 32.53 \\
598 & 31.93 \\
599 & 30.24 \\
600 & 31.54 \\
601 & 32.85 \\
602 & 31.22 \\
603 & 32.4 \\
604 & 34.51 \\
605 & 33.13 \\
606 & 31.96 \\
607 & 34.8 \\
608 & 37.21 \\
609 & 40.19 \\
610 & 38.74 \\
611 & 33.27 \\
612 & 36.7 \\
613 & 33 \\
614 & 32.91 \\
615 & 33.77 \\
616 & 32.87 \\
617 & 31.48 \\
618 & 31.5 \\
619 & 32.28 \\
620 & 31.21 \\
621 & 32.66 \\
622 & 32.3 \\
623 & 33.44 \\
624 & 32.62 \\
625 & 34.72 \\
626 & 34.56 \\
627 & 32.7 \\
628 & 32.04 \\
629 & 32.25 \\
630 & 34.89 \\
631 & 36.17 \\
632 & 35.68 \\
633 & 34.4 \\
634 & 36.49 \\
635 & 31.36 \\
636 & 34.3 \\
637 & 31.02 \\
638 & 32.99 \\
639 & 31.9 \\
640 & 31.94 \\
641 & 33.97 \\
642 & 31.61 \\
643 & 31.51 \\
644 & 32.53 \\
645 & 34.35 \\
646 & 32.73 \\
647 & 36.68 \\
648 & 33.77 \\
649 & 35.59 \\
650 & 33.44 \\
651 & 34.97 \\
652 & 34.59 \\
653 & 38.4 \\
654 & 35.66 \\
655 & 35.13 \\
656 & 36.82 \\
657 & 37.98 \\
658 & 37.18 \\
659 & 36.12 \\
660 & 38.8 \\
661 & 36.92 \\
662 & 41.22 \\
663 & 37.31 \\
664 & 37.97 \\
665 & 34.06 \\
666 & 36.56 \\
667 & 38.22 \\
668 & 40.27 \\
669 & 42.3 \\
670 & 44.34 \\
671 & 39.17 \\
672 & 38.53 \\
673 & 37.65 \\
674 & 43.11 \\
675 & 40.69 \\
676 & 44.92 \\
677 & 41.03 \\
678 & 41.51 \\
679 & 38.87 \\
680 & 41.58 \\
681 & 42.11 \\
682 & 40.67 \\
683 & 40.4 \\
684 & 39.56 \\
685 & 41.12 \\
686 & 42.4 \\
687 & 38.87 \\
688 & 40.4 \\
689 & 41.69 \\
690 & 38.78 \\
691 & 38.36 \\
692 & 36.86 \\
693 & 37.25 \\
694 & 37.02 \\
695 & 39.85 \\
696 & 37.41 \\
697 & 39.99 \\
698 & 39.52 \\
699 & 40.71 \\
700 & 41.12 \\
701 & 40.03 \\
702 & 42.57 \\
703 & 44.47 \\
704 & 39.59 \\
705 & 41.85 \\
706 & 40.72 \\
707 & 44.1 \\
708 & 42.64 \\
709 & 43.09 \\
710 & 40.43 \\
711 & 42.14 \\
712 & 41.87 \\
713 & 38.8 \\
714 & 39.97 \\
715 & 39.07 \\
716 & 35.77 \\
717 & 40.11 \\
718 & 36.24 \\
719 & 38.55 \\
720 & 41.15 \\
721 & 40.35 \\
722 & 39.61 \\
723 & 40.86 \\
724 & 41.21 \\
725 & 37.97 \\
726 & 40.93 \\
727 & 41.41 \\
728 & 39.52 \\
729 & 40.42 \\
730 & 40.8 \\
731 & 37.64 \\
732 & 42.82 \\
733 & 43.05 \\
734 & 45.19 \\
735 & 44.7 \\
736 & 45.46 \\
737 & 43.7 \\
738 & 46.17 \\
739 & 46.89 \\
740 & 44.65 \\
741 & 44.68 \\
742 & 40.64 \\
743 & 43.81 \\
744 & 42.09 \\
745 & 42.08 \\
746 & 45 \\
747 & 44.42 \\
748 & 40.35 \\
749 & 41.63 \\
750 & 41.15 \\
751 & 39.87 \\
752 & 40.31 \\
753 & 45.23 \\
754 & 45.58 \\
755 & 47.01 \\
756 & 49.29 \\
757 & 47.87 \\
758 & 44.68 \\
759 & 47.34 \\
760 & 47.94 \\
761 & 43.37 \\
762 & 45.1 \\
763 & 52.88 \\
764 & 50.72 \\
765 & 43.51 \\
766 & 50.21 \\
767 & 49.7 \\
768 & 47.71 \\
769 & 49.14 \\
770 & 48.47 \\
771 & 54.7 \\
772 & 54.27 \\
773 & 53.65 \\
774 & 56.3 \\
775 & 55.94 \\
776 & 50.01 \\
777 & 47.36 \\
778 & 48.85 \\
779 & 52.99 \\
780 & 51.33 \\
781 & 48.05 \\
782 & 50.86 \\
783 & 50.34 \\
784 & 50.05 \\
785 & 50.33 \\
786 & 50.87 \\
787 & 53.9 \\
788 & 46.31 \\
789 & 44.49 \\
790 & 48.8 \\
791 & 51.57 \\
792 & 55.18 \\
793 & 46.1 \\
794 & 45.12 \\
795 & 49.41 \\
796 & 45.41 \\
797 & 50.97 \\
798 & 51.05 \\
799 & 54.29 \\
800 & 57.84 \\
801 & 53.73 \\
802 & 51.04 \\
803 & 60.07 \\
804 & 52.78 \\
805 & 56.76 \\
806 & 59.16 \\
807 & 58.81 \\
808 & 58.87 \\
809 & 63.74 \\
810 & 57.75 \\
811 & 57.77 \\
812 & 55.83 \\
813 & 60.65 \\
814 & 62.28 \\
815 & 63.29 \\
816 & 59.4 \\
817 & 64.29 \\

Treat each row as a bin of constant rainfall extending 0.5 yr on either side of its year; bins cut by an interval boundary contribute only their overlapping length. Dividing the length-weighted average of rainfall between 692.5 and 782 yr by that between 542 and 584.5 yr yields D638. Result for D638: 1.5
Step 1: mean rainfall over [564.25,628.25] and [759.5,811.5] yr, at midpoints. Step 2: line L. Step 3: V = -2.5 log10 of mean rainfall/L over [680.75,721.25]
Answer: 0.07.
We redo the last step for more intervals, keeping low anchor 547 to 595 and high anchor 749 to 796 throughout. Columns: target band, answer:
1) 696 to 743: 0.06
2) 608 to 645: 0.06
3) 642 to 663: 0.07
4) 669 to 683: -0.03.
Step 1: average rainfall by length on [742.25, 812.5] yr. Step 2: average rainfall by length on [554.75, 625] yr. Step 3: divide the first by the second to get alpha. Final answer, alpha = 1.6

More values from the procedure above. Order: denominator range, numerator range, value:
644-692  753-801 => 1.29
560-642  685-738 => 1.26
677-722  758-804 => 1.25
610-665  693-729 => 1.17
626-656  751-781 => 1.44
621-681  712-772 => 1.21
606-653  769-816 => 1.57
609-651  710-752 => 1.24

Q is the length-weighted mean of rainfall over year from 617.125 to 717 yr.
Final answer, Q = 37.5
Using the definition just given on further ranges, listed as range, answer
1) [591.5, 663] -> 34.1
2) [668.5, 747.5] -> 41.1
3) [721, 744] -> 42.3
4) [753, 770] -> 47.6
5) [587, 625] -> 33.4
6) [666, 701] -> 40.1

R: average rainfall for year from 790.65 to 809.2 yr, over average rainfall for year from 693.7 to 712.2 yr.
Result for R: 1.31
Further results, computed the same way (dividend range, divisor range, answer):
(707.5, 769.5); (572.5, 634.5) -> 1.31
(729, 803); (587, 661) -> 1.40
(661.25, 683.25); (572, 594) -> 1.26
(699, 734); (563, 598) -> 1.30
